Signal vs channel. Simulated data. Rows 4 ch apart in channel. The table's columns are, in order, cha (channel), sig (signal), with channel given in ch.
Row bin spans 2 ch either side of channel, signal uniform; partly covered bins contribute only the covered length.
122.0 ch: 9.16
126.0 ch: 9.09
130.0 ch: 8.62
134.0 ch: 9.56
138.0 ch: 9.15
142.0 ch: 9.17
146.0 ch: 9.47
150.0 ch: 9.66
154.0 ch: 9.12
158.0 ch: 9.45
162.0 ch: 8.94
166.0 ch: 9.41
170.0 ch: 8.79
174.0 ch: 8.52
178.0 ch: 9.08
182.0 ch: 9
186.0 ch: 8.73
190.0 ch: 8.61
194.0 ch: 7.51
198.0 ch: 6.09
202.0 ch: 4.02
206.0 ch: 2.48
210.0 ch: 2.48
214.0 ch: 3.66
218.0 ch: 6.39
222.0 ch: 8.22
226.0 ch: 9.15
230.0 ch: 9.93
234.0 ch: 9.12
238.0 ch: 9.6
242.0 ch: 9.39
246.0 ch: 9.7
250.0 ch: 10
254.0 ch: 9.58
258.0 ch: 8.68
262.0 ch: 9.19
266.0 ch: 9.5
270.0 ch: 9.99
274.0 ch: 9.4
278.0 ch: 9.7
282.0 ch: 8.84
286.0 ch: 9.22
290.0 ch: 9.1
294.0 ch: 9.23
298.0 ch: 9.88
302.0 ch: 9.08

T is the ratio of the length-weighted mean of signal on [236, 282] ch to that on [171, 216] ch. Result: 1.48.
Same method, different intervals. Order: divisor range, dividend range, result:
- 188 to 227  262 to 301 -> 1.63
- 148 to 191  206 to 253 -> 0.86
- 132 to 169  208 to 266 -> 0.89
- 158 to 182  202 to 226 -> 0.55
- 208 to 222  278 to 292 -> 1.92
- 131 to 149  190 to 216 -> 0.50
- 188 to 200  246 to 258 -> 1.30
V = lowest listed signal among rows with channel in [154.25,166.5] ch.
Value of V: 8.94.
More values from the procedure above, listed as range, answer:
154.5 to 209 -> 2.48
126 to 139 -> 8.62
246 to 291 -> 8.68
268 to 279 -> 9.4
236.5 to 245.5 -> 9.39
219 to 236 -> 8.22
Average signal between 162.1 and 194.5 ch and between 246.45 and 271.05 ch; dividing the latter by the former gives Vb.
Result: 1.08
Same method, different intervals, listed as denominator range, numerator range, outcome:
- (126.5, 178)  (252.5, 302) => 1.02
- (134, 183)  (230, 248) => 1.04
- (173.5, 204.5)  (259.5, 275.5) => 1.25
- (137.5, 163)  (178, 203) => 0.82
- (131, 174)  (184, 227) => 0.66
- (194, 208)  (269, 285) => 2.02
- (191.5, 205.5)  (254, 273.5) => 1.67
